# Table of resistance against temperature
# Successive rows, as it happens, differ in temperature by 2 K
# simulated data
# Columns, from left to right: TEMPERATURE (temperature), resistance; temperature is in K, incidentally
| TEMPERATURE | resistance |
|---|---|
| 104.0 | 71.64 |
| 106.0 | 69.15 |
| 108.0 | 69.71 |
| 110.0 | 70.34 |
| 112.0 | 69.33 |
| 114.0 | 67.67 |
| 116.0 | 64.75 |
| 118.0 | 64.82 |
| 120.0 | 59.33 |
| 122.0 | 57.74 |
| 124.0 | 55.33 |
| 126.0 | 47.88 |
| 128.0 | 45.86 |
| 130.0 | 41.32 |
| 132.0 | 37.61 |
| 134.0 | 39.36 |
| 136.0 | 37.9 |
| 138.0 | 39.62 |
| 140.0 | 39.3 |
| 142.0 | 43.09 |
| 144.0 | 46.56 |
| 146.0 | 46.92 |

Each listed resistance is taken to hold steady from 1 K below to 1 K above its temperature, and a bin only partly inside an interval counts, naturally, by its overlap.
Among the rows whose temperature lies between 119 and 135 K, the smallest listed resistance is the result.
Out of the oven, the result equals 37.61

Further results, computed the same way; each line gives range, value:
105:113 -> 69.15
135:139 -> 37.9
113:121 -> 59.33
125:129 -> 45.86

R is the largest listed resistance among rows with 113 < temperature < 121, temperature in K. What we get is 67.67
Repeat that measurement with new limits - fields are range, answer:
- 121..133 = 57.74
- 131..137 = 39.36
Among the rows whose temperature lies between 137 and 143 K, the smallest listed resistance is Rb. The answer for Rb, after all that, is 39.3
